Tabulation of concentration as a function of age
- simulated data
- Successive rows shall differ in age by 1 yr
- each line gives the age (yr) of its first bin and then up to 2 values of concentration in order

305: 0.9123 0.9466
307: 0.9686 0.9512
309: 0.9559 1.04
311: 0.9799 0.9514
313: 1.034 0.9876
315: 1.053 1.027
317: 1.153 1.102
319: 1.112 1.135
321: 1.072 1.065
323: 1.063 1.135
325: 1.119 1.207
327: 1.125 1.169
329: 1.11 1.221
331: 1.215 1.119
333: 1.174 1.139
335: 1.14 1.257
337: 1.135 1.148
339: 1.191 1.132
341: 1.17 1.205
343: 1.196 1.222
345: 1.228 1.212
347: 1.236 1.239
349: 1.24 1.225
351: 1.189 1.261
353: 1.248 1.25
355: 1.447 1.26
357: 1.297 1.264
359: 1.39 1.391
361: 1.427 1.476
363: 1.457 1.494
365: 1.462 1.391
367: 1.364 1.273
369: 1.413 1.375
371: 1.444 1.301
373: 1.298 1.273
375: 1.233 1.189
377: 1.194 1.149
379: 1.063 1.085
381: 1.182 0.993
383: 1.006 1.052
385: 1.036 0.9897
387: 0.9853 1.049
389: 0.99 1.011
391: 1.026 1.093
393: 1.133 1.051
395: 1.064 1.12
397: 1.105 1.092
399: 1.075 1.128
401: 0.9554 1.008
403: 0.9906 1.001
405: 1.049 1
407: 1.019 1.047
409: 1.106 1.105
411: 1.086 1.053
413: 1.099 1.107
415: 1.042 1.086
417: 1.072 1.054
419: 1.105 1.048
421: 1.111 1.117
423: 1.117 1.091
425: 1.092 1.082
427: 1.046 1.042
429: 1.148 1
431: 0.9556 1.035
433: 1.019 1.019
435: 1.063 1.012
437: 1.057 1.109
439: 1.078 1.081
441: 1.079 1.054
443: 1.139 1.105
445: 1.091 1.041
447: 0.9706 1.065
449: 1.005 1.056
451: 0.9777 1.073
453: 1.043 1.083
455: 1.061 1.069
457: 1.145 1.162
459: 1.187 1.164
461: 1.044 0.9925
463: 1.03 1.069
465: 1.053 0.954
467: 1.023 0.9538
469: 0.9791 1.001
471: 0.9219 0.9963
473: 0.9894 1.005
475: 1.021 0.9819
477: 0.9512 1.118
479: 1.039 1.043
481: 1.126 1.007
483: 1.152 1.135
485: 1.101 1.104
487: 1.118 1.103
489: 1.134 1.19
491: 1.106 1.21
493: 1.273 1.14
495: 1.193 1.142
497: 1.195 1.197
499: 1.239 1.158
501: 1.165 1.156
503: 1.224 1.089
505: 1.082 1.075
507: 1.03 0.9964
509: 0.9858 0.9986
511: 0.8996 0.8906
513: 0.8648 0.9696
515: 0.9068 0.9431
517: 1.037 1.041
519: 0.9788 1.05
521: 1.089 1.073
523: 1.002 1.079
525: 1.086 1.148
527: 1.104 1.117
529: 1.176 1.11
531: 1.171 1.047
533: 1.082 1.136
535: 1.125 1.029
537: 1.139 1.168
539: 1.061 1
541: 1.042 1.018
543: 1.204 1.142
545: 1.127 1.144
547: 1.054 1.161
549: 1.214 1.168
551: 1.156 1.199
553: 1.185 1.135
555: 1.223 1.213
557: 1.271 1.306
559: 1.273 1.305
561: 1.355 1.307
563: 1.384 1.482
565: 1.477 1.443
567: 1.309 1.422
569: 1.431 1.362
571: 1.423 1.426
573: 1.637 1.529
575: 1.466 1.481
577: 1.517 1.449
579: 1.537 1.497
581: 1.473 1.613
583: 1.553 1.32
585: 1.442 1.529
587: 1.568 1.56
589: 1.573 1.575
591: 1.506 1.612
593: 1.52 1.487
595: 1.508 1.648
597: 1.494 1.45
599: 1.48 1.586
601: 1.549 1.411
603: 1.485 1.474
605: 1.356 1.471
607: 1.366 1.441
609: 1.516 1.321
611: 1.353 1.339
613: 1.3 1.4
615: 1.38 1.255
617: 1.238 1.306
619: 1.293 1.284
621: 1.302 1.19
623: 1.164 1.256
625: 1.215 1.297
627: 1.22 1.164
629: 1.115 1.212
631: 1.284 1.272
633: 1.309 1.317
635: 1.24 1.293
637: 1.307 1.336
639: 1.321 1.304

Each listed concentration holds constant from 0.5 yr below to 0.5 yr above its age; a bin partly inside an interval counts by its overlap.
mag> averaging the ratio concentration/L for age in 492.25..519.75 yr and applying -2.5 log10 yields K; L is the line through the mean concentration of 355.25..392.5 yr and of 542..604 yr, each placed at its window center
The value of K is 0.243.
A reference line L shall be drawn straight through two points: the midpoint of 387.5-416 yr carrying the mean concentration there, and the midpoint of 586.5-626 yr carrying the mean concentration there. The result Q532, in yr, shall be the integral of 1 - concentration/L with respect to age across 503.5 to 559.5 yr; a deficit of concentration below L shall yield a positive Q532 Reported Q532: 8.5 yr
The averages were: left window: 1.06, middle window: 1.09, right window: 1.41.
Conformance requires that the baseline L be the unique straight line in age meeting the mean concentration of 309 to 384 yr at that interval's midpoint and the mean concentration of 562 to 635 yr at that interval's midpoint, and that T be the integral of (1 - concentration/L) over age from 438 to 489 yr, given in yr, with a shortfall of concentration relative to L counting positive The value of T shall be 9.5 yr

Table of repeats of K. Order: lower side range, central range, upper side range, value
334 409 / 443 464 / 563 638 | 0.181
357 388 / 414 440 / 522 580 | 0.173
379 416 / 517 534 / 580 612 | 0.225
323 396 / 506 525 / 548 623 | 0.325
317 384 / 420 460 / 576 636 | 0.200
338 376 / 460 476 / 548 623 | 0.318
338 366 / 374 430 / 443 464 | 0.103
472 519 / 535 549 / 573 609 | 0.163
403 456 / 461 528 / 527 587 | 0.109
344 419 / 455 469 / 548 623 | 0.189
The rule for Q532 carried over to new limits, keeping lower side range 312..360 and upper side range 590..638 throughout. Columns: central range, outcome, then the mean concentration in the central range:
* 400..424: 3.24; 1.06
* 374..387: 1.15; 1.1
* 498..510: 1.69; 1.11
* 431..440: 1.43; 1.05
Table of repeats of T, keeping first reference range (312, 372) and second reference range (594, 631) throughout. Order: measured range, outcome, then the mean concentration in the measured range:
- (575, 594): -2.44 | 1.52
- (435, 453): 3.05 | 1.06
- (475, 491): 2.57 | 1.09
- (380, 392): 2.04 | 1.03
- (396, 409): 2.16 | 1.04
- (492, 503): 0.95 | 1.19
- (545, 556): 1.35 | 1.16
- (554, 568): 0.02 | 1.33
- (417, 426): 1.23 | 1.09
